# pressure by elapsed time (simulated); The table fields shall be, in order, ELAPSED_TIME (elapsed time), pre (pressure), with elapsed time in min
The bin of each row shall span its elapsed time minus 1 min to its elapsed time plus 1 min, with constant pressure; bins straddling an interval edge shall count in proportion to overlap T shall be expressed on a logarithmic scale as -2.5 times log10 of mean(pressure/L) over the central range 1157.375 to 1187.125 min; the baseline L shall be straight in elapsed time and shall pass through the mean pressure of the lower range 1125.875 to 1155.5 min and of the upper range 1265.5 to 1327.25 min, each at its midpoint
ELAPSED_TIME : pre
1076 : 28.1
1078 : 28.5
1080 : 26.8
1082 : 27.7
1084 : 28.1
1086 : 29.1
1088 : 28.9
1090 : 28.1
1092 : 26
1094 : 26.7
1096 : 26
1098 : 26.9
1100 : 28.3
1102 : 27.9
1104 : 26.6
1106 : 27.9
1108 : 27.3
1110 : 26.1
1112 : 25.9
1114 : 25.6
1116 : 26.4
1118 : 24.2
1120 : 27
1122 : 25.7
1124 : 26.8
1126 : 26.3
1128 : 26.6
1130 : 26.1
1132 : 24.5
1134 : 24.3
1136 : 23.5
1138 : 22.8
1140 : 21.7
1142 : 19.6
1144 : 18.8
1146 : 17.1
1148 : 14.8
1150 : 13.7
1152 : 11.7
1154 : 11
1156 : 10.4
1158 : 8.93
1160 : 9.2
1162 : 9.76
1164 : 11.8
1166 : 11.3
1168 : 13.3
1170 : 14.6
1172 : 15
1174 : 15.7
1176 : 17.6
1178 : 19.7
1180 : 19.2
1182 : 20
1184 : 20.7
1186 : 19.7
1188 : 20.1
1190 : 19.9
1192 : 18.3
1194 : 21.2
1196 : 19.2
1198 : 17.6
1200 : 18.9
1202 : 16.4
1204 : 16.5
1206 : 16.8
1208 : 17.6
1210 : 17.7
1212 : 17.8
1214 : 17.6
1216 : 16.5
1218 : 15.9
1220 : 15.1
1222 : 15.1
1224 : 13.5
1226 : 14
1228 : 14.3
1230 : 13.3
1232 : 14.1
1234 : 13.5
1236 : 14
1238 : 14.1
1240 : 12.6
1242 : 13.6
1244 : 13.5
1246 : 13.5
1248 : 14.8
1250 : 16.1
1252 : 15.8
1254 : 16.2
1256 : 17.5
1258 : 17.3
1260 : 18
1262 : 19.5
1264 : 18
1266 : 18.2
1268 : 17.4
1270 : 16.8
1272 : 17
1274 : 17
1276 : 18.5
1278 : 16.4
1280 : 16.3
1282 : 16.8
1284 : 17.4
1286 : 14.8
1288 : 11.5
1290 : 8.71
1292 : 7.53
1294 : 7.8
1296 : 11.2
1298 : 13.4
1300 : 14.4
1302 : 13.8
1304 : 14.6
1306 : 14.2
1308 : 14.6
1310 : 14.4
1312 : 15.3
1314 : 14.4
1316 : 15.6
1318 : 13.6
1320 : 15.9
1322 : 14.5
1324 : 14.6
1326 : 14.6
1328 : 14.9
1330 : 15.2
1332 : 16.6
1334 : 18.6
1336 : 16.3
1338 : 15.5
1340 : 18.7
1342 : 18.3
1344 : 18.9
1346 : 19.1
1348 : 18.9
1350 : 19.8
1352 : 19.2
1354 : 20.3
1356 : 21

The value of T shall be 0.22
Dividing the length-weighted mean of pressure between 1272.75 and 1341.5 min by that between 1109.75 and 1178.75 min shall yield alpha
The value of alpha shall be 0.8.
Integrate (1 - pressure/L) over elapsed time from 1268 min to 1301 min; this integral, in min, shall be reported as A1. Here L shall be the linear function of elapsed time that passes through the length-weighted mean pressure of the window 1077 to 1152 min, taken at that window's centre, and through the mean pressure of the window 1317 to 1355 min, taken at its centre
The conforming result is 8.2 min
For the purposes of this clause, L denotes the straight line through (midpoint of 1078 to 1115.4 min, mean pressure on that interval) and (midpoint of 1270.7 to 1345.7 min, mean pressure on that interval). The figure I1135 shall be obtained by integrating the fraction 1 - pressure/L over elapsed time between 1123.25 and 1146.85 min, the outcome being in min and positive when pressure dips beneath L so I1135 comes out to 1.8 min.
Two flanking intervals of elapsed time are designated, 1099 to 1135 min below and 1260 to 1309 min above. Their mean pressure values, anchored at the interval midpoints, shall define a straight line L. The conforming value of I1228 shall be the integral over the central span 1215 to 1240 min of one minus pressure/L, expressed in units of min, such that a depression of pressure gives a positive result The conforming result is 5.9 min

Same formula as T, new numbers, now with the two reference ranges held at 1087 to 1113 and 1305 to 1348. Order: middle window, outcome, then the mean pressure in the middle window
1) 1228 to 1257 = 0.36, 14.5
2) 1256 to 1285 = 0.08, 17.5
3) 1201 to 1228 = 0.31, 16.1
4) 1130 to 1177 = 0.47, 15.9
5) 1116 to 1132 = 0.00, 26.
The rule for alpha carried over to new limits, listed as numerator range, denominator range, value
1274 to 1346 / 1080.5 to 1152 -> 0.60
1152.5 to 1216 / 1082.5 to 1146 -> 0.63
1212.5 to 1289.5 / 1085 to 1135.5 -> 0.59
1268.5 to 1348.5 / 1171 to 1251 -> 0.92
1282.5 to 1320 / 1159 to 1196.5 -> 0.80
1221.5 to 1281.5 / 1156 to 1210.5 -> 0.95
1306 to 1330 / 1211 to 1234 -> 0.98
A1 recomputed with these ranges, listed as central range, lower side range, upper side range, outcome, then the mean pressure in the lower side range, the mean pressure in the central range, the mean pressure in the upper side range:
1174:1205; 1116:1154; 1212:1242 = -2.4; 21.8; 18.9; 14.6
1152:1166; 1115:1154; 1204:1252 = 6.8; 21.9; 10.4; 15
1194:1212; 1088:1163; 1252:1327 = 1.0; 22.3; 17.8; 15.1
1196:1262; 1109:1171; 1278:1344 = 4.5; 19.3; 15.7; 14.6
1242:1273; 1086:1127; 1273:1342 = 1.9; 26.8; 16.5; 14.7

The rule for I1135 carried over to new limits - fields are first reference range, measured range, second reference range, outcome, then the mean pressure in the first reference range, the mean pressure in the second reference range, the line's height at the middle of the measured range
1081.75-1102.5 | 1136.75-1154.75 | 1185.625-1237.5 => 4.6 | 27.6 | 16.7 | 22.7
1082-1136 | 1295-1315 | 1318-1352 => 4.5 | 26.6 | 16.9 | 18.2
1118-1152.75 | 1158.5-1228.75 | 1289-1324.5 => 9.1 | 22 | 13.2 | 19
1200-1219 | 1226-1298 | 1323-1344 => 8.2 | 17.1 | 16.5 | 16.8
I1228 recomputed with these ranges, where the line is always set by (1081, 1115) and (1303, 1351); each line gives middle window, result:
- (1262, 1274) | 0.9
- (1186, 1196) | 1.3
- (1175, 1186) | 1.8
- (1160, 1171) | 5.5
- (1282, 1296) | 4.9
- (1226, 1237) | 3.7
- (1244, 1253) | 2.3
